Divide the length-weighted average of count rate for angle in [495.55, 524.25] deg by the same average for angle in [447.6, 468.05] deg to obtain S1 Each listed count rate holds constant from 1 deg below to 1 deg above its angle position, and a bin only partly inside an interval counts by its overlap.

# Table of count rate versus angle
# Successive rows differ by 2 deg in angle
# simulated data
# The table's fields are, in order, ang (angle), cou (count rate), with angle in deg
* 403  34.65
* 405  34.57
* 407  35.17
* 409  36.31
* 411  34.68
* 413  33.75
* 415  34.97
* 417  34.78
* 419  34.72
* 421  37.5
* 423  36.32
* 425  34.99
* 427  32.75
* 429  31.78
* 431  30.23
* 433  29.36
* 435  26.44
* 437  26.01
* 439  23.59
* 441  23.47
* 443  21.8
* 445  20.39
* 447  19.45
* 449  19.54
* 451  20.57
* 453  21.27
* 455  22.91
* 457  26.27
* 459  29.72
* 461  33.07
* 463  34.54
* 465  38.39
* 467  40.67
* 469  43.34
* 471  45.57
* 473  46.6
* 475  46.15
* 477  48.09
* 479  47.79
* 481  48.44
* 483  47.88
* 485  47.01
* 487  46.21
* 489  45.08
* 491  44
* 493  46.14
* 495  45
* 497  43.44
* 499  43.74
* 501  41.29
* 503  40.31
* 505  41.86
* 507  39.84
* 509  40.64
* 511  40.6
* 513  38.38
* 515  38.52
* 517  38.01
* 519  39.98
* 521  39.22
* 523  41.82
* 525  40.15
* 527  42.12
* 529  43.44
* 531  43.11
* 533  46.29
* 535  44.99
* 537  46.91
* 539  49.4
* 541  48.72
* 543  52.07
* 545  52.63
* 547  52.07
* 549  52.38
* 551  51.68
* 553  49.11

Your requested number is 1.4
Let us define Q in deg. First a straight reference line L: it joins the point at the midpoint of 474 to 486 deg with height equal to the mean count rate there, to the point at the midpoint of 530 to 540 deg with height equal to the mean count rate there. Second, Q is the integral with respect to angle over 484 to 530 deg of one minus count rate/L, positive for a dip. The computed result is 4.8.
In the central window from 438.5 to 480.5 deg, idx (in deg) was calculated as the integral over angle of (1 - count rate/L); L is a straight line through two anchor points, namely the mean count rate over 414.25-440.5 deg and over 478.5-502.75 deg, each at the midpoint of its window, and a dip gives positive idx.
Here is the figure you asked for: 7.4 deg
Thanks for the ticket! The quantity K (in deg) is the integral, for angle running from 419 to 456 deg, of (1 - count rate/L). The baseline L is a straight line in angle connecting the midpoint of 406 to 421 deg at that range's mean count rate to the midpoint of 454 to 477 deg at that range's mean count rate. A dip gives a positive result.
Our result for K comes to 9.5 deg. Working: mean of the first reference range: 35.1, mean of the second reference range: 37.5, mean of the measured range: 26.8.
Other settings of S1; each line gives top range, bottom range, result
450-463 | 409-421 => 0.75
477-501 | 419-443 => 1.52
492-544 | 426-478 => 1.39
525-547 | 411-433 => 1.38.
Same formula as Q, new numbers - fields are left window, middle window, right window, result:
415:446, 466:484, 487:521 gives -4.4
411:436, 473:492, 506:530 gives -4.6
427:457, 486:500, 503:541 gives -3.6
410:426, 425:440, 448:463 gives 1.2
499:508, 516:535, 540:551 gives 2.0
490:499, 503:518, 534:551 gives 2.1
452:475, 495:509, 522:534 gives -0.8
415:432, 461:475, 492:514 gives -1.0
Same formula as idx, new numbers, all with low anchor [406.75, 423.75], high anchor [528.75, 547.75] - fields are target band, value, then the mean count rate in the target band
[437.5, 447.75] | 4.34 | 22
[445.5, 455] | 4.50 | 20.5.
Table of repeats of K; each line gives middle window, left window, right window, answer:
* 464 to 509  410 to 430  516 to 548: -3.9 deg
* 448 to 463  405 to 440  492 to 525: 4.4 deg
